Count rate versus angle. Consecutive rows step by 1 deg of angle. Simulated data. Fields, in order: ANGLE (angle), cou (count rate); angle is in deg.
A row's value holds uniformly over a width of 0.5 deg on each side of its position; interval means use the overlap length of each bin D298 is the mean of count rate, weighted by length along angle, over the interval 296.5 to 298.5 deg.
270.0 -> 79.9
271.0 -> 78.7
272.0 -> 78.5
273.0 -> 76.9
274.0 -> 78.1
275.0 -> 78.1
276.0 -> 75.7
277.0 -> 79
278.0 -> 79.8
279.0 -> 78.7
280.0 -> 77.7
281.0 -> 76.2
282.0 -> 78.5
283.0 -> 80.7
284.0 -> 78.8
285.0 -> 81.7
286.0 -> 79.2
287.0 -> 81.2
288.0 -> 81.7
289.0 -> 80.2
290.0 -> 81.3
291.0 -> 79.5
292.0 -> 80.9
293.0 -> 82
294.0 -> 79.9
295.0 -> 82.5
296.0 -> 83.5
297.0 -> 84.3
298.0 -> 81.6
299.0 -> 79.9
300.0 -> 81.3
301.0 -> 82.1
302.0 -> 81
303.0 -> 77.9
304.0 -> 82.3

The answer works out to 82.9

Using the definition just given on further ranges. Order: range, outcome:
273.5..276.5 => 77.3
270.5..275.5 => 78.1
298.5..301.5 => 81.1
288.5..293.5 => 80.8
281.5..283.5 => 79.6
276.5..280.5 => 78.8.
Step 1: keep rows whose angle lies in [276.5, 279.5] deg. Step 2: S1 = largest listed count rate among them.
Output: 79.8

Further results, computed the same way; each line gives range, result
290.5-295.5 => 82.5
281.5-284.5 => 80.7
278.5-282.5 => 78.7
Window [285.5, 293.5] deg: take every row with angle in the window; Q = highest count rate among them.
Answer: 82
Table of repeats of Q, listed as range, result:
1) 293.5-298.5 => 84.3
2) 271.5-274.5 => 78.5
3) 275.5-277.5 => 79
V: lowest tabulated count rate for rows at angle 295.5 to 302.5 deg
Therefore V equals 79.9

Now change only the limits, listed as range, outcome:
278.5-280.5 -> 77.7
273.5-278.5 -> 75.7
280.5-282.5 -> 76.2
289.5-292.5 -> 79.5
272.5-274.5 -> 76.9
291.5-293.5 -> 80.9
